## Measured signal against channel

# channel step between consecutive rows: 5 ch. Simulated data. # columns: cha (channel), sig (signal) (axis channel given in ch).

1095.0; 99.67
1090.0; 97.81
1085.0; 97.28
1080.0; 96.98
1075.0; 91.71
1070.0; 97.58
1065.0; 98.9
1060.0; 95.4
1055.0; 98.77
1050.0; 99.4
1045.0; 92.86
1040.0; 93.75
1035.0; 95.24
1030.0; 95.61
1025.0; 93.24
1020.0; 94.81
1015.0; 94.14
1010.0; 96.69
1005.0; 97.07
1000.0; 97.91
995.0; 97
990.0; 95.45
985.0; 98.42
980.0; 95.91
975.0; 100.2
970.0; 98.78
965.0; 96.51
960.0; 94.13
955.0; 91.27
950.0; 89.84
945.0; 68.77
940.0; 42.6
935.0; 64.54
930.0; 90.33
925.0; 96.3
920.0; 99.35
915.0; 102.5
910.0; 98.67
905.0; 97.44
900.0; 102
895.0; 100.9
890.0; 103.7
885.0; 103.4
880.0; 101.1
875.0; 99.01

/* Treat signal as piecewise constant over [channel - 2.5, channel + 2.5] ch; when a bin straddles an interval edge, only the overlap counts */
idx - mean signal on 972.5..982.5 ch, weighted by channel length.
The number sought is 98.1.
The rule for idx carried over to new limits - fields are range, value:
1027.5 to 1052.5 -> 95.4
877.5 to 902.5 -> 102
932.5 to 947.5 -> 58.6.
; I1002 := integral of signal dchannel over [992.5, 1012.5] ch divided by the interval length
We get 97.2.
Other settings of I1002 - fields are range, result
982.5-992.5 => 96.9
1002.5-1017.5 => 96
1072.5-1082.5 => 94.3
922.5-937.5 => 83.7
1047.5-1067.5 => 98.1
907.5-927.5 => 99.2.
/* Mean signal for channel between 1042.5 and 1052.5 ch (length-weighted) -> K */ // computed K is 96.1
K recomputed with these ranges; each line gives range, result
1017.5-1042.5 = 94.5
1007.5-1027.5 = 94.7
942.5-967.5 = 88.1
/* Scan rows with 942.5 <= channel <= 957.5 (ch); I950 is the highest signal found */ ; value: 91.27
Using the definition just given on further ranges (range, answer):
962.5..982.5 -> 100.2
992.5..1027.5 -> 97.91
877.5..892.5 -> 103.7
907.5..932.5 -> 102.5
